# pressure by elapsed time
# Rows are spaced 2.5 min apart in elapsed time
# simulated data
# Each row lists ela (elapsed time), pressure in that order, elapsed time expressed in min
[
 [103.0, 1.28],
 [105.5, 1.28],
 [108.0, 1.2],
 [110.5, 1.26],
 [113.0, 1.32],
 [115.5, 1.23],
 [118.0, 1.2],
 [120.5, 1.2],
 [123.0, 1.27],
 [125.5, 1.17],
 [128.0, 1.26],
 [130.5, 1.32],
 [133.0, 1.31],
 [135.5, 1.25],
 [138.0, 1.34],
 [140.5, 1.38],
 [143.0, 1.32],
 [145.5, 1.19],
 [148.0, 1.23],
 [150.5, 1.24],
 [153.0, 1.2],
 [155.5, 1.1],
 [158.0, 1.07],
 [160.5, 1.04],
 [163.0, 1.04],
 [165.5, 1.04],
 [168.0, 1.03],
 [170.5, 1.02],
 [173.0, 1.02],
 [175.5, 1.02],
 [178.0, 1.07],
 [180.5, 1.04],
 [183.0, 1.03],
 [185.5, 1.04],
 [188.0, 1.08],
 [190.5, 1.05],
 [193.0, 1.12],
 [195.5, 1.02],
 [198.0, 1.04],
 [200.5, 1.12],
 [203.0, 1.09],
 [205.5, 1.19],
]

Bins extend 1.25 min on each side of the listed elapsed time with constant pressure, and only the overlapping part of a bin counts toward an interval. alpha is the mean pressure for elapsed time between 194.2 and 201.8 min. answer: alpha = 1.06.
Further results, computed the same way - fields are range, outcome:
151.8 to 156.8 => 1.15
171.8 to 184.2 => 1.04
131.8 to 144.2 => 1.32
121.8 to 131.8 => 1.26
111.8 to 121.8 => 1.24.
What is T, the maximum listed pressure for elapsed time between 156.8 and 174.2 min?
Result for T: 1.07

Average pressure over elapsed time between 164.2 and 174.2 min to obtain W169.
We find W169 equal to 1.03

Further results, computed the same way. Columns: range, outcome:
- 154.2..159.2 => 1.09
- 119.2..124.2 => 1.23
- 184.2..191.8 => 1.06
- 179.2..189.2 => 1.05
